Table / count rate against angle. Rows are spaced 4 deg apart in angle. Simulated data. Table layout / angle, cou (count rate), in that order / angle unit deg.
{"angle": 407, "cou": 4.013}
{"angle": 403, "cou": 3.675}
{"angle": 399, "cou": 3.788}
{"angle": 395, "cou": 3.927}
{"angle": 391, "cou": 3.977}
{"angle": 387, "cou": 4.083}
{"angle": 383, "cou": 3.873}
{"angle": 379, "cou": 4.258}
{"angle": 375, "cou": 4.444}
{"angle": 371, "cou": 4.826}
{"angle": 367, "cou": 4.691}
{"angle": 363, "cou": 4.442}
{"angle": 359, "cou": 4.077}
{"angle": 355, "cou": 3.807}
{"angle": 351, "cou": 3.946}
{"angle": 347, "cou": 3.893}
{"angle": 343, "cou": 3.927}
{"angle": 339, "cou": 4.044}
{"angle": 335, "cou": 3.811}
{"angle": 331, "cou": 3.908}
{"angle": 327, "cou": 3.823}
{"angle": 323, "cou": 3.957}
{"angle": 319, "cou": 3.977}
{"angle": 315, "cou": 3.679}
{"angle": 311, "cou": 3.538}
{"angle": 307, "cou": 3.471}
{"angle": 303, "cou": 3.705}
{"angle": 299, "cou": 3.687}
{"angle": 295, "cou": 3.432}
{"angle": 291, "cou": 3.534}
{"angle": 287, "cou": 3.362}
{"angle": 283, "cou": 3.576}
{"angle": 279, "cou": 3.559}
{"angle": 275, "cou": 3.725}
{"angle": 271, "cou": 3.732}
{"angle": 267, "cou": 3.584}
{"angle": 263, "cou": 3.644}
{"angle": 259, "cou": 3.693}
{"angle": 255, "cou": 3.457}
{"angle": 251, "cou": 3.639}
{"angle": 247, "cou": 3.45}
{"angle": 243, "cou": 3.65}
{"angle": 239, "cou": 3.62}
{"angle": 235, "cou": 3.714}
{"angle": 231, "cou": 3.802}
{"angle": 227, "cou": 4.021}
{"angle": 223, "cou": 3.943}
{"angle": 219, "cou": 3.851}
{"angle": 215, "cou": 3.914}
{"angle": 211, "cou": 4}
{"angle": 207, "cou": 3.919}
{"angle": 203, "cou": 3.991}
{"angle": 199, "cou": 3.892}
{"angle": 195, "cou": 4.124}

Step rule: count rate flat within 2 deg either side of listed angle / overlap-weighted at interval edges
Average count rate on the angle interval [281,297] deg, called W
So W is 3.48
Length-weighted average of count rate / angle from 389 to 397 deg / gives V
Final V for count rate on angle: 3.95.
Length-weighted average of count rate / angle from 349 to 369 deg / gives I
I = 4.19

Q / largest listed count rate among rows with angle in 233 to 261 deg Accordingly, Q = 3.714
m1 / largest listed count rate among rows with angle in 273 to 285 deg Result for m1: 3.725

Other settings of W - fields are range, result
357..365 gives 4.26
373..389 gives 4.16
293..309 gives 3.57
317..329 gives 3.92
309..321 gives 3.73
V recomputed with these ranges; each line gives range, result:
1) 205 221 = 3.92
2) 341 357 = 3.89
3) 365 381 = 4.55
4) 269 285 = 3.65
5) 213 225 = 3.9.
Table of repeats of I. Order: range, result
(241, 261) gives 3.58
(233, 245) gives 3.66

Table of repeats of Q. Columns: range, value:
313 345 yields 4.044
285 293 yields 3.534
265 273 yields 3.732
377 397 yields 4.258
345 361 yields 4.077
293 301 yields 3.687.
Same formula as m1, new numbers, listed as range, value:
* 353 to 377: 4.826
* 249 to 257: 3.639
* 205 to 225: 4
